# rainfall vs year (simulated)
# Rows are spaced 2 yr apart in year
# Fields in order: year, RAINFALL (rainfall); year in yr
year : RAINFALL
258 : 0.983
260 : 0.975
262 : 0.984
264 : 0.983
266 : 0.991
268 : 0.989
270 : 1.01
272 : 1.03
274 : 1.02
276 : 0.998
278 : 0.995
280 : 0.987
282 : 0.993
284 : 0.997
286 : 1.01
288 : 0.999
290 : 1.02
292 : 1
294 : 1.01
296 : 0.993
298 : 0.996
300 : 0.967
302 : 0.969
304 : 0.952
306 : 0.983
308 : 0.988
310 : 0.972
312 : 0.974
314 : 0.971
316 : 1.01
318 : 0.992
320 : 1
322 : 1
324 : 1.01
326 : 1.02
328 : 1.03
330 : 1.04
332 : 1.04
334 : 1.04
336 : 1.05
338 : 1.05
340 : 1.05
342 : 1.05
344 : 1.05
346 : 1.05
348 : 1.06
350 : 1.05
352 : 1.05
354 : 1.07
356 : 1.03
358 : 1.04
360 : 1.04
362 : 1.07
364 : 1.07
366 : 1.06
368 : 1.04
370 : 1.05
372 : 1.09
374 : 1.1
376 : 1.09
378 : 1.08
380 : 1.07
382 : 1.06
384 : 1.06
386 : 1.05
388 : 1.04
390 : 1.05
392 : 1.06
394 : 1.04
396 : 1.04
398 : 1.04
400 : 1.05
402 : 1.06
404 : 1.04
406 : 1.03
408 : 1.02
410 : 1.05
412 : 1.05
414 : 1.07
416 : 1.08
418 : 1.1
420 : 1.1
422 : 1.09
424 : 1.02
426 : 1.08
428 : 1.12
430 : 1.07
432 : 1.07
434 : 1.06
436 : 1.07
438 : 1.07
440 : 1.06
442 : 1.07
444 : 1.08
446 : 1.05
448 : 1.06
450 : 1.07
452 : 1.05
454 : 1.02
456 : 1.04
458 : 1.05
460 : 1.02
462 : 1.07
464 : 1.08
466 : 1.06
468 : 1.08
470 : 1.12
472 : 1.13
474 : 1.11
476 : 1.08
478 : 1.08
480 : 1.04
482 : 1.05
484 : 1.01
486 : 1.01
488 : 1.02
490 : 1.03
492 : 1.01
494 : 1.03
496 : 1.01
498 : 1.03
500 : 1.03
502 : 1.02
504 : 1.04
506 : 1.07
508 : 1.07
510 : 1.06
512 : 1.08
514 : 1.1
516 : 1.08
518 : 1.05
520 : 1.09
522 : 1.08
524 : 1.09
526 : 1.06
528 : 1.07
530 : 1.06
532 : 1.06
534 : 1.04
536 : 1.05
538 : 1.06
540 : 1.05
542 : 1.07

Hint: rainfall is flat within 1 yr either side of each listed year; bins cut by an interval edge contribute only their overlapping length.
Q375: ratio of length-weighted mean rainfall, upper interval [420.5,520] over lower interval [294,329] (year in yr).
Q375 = 1.1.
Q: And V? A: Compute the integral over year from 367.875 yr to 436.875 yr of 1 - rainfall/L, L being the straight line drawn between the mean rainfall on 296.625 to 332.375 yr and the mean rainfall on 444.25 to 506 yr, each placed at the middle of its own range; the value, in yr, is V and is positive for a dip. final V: -2.5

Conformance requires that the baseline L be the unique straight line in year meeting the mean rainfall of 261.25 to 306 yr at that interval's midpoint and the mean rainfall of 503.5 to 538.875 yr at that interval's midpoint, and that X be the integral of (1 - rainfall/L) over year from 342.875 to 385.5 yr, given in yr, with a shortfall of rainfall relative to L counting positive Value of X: -1.7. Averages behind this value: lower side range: 0.995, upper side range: 1.07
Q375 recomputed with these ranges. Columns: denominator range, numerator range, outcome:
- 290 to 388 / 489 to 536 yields 1.02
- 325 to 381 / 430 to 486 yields 1.01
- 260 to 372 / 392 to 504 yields 1.04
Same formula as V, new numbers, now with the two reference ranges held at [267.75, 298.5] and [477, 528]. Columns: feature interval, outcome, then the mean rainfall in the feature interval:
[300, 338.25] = 0.3 yr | 1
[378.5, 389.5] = -0.3 yr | 1.06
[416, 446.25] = -1.2 yr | 1.07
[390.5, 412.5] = -0.3 yr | 1.04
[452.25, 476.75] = -0.7 yr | 1.07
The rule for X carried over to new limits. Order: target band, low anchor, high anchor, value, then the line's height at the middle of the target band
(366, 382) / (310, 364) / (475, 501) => -0.6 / 1.03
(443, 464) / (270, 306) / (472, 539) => -0.2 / 1.04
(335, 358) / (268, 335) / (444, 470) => -0.8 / 1.02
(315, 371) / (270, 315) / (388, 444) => -1.0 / 1.02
